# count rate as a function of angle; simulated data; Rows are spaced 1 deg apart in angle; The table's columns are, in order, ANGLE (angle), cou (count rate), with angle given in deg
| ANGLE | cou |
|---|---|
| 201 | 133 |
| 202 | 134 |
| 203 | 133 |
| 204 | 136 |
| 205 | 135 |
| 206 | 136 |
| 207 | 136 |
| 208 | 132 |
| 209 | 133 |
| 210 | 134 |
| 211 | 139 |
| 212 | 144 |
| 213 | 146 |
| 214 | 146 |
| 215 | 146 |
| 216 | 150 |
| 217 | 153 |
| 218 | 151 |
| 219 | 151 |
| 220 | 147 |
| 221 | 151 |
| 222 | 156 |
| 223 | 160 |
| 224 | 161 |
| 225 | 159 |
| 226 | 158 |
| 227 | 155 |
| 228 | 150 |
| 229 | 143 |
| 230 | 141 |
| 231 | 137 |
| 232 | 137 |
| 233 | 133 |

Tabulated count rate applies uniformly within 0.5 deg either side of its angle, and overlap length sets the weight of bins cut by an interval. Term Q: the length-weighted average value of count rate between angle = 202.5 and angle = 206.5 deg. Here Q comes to 135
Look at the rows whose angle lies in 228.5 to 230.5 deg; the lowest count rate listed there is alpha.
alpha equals 141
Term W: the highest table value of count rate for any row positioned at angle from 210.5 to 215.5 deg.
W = 146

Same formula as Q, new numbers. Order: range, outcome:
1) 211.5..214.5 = 145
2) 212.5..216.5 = 147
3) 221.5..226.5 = 159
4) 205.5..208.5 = 135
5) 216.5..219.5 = 152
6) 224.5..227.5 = 157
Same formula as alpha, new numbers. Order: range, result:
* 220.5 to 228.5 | 150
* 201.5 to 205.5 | 133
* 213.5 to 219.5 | 146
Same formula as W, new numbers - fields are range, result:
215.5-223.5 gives 160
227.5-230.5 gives 150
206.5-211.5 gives 139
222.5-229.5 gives 161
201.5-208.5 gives 136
